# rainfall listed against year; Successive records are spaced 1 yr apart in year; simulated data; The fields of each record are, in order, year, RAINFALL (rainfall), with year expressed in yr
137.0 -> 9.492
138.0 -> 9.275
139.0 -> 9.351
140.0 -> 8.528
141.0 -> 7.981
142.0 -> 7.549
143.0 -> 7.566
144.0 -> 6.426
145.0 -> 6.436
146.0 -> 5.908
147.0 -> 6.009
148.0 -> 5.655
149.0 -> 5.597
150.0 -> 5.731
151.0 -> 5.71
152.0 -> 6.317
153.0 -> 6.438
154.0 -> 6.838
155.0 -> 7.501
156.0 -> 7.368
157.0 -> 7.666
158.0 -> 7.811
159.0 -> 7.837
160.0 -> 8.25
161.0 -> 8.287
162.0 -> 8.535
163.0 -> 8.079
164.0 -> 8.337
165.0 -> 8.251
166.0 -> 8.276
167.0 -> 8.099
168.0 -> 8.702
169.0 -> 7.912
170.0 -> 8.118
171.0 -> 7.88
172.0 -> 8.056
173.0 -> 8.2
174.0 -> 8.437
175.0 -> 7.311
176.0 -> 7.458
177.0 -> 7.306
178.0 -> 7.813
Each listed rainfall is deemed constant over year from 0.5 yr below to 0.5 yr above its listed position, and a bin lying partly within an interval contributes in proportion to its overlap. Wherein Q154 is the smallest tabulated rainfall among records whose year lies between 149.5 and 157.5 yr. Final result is 5.71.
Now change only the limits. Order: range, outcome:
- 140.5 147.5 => 5.908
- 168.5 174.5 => 7.88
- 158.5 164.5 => 7.837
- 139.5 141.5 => 7.981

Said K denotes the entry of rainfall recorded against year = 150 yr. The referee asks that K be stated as 5.731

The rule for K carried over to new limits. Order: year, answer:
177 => 7.306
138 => 9.275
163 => 8.079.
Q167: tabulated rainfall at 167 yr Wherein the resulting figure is 8.099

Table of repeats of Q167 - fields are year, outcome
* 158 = 7.811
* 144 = 6.426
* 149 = 5.597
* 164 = 8.337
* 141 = 7.981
